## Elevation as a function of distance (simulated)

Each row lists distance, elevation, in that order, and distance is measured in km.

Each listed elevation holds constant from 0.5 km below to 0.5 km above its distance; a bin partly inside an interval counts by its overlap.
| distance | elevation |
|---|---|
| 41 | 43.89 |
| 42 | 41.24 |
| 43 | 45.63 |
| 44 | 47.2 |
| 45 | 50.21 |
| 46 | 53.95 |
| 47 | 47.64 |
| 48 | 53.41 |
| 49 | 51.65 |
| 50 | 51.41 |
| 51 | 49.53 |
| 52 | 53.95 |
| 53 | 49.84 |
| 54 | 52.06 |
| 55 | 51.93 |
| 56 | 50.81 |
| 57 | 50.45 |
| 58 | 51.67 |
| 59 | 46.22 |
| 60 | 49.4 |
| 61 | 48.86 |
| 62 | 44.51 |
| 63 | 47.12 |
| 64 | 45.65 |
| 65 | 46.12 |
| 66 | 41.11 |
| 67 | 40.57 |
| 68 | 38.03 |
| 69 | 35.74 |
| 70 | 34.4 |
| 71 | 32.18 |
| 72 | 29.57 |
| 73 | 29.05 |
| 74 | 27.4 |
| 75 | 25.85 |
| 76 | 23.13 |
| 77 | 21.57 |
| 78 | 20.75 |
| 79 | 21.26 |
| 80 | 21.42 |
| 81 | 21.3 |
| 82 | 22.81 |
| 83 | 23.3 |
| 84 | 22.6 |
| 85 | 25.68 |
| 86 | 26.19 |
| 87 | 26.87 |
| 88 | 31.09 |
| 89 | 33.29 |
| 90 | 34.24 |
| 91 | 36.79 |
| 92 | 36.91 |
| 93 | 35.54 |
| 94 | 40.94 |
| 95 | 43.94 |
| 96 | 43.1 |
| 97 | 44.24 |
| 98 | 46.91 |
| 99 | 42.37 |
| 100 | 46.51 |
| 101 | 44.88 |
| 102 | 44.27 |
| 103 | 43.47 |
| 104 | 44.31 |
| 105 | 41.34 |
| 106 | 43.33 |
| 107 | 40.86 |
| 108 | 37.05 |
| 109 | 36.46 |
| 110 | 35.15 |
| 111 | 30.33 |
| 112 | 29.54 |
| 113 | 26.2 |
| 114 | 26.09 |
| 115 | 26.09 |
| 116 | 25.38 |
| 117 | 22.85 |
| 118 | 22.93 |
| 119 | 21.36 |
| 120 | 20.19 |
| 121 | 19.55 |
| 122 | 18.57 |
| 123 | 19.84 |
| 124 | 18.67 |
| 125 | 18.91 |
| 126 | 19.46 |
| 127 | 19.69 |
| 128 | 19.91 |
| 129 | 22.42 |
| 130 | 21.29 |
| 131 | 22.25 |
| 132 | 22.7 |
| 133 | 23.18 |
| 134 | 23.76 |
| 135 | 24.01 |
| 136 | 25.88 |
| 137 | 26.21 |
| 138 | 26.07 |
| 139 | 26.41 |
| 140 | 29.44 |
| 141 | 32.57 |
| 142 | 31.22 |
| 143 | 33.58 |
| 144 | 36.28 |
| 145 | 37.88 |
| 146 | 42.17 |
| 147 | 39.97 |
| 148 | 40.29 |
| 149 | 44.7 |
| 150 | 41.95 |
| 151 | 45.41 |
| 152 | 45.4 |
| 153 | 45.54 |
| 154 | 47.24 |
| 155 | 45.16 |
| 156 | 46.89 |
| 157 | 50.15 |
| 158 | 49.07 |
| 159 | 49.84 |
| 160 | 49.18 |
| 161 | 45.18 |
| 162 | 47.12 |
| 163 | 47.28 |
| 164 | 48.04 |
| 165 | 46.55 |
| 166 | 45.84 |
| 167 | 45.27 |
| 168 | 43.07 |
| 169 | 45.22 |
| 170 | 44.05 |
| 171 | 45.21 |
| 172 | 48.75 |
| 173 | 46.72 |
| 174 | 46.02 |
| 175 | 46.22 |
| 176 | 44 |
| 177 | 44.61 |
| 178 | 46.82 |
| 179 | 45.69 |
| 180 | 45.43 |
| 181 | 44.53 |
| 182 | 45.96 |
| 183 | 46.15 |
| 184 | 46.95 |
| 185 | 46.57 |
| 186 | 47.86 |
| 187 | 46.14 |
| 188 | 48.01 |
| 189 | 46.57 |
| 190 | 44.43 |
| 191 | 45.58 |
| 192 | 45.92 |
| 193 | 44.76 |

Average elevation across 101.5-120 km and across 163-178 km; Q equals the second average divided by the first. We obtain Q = 1.39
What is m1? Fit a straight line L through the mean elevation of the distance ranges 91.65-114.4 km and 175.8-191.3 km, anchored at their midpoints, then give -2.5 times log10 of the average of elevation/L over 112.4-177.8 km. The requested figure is 0.23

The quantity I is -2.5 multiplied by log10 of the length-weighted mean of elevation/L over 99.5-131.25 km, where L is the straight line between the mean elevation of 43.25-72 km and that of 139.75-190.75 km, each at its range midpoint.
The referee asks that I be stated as 0.487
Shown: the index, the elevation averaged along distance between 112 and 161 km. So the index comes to 31.2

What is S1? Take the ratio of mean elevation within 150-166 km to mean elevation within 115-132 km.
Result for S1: 2.23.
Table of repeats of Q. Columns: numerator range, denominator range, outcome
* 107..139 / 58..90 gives 0.75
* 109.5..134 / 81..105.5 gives 0.63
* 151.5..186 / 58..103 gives 1.31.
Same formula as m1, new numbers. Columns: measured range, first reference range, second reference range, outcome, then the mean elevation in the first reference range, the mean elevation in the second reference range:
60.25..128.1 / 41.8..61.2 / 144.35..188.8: 0.446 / 50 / 45.7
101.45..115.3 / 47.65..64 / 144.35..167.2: 0.298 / 50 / 45.4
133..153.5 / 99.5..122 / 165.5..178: 0.150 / 32.8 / 45.5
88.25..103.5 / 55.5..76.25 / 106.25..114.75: -0.168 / 40.1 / 32.8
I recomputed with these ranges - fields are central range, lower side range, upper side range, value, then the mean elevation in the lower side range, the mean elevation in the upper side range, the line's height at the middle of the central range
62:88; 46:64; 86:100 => 0.41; 50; 38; 43.7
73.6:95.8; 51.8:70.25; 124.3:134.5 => 0.28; 46.3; 21.3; 37.6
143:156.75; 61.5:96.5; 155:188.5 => 0.01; 32.3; 46.5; 43.1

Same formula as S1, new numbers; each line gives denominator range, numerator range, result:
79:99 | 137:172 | 1.30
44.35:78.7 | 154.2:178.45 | 1.10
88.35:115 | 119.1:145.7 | 0.64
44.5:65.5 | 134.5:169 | 0.82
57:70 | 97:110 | 0.96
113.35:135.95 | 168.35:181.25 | 2.08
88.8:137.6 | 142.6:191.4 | 1.47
